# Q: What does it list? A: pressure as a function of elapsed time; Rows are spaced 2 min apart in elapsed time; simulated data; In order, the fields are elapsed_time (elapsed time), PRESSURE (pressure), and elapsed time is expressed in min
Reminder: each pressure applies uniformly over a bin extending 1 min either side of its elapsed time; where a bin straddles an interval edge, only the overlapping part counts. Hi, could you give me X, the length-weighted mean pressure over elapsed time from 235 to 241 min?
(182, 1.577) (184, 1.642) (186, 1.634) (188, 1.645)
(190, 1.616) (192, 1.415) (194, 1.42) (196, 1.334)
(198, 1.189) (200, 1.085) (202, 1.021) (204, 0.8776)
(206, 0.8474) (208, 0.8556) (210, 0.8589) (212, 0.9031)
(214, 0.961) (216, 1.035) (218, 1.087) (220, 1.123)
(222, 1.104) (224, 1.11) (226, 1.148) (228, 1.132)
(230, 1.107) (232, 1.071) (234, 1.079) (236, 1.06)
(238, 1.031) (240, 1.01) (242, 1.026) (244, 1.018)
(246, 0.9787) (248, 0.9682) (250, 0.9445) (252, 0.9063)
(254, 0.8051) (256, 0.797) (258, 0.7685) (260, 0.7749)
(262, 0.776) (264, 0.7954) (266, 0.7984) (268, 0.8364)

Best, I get 1.03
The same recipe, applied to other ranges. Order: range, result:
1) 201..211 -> 0.892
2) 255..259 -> 0.783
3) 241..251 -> 0.987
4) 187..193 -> 1.56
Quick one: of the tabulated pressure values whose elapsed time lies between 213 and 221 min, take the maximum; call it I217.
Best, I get 1.123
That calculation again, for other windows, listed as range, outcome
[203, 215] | 0.961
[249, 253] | 0.9445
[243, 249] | 1.018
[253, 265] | 0.8051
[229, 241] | 1.107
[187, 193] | 1.645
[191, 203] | 1.42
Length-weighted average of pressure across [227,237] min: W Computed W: 1.09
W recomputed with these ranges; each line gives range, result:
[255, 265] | 0.782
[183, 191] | 1.63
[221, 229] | 1.12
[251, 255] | 0.856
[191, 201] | 1.29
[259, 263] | 0.775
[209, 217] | 0.94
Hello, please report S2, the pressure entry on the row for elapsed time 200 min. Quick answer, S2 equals 1.085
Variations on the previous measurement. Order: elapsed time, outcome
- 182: 1.577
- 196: 1.334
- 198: 1.189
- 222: 1.104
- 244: 1.018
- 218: 1.087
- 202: 1.021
